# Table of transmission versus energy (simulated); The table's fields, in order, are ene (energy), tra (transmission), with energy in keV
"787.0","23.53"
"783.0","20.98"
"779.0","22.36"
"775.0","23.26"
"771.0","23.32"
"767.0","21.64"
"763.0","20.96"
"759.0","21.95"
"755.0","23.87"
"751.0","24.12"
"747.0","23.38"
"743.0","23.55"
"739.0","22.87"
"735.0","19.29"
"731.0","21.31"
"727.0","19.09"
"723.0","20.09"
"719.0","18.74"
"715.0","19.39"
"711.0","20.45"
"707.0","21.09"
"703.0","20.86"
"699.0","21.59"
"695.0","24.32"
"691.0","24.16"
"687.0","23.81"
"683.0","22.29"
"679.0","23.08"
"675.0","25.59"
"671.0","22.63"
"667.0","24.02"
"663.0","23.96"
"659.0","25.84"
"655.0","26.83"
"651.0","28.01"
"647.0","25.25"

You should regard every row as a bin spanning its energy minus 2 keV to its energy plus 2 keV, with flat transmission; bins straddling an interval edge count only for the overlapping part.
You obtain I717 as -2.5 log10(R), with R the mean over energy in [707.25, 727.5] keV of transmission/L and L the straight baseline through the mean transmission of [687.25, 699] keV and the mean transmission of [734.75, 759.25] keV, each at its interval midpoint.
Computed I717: 0.186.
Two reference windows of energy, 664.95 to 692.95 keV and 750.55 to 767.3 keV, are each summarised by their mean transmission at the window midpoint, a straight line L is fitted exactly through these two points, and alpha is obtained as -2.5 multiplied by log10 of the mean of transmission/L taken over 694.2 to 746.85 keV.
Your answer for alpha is 0.10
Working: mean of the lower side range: 23.7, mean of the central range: 21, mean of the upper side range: 22.4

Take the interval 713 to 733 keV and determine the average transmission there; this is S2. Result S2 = 19.7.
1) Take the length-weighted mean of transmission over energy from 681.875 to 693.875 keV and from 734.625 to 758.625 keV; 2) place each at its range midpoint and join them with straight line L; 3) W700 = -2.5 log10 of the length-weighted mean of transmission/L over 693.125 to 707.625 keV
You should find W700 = 0.07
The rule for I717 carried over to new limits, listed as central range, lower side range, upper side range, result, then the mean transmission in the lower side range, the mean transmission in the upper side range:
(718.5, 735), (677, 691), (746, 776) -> 0.159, 23.2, 22.8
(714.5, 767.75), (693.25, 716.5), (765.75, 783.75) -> 0.020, 21.3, 22.4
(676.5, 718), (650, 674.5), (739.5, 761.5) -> 0.110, 25.1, 23.3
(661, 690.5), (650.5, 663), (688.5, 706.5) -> 0.041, 26.3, 22.6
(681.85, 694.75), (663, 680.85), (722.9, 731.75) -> -0.043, 23.9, 20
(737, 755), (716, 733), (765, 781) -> -0.120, 19.8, 22.6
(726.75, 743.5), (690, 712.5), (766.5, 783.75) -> 0.050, 22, 22.5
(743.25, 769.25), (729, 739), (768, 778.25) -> -0.033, 20.8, 23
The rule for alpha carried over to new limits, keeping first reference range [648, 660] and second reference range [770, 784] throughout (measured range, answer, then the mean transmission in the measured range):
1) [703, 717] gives 0.22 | 20.4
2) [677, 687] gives 0.13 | 22.9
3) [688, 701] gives 0.09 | 23.4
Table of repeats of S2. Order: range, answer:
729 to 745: 21.8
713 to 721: 19.1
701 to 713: 20.8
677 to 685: 22.7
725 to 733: 20.2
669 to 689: 23.5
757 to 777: 22.2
